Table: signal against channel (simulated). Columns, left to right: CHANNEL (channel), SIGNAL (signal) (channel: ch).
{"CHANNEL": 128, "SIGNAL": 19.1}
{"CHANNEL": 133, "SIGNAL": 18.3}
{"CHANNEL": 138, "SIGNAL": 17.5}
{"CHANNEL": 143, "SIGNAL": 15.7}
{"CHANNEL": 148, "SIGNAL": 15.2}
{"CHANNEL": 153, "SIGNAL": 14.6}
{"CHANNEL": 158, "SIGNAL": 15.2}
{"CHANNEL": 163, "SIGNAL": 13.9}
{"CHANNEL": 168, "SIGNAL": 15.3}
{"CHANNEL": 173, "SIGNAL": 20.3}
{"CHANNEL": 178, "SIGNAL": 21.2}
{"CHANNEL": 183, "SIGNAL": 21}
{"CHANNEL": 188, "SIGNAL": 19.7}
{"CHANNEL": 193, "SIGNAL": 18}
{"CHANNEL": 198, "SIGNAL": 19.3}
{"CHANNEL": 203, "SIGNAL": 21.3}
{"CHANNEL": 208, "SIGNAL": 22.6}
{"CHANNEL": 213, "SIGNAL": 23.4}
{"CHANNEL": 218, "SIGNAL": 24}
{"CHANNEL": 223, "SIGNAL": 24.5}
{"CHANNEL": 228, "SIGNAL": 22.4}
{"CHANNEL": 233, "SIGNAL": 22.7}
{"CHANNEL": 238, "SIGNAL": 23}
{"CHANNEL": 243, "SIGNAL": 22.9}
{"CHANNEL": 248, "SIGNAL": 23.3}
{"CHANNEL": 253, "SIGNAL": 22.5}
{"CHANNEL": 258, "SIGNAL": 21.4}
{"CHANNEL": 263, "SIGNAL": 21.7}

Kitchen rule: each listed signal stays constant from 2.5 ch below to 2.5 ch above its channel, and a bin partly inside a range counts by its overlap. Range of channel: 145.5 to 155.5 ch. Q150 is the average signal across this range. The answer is 14.9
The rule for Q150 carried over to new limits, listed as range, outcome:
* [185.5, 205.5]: 19.6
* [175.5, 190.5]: 20.6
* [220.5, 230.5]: 23.4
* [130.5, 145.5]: 17.2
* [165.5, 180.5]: 18.9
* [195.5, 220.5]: 22.1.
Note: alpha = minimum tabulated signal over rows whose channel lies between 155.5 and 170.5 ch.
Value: 13.9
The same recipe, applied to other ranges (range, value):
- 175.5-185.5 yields 21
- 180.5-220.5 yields 18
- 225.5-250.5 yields 22.4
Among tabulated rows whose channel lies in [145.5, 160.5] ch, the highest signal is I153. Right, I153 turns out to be 15.2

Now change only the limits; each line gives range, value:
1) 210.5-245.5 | 24.5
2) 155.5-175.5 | 20.3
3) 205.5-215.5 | 23.4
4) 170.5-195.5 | 21.2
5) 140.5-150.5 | 15.7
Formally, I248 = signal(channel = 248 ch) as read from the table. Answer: 23.3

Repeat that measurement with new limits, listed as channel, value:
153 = 14.6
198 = 19.3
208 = 22.6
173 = 20.3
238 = 23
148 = 15.2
